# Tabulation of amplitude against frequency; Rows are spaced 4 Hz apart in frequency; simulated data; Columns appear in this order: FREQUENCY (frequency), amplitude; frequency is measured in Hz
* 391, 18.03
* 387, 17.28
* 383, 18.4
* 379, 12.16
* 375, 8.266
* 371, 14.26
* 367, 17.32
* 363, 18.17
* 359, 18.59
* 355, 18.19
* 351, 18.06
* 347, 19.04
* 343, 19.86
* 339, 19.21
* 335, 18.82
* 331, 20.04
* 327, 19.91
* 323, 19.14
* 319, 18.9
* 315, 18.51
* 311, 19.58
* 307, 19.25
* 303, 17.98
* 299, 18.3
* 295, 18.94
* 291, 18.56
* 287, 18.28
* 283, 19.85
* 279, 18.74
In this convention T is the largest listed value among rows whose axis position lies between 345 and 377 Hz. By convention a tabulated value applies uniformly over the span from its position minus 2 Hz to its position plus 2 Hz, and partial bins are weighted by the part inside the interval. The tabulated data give 19.04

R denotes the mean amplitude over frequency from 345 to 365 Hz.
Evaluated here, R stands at 18.4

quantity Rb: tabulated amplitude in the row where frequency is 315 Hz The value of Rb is 18.51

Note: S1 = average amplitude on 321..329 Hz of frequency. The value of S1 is 19.5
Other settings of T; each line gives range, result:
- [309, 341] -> 20.04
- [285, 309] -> 19.25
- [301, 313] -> 19.58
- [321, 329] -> 19.91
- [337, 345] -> 19.86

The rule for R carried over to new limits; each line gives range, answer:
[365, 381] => 13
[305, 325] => 19.1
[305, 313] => 19.4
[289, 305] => 18.4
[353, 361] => 18.4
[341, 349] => 19.4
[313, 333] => 19.3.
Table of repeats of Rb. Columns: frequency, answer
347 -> 19.04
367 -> 17.32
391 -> 18.03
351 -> 18.06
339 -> 19.21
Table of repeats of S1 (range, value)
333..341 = 19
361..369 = 17.7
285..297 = 18.6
